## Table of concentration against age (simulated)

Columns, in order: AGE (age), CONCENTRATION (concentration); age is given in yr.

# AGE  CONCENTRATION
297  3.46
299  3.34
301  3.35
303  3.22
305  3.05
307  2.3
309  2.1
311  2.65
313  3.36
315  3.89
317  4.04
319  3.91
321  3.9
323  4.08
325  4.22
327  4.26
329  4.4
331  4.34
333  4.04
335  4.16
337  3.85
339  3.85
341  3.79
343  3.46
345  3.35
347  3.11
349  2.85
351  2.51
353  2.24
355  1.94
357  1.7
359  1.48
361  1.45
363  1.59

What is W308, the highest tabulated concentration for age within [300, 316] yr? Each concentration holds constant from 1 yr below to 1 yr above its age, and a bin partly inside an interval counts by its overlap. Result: 3.89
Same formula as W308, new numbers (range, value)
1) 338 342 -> 3.85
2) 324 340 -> 4.4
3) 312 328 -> 4.26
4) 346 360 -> 3.11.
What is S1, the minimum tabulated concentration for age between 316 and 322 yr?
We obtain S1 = 3.9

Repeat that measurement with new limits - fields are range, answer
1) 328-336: 4.04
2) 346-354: 2.24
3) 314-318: 3.89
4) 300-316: 2.1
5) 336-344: 3.46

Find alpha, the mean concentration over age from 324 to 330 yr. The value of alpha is 4.29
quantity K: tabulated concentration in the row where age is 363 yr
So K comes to 1.59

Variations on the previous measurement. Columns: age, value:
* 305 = 3.05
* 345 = 3.35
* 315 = 3.89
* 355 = 1.94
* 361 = 1.45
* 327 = 4.26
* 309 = 2.1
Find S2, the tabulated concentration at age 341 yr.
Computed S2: 3.79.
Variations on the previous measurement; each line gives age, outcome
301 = 3.35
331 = 4.34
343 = 3.46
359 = 1.48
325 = 4.22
